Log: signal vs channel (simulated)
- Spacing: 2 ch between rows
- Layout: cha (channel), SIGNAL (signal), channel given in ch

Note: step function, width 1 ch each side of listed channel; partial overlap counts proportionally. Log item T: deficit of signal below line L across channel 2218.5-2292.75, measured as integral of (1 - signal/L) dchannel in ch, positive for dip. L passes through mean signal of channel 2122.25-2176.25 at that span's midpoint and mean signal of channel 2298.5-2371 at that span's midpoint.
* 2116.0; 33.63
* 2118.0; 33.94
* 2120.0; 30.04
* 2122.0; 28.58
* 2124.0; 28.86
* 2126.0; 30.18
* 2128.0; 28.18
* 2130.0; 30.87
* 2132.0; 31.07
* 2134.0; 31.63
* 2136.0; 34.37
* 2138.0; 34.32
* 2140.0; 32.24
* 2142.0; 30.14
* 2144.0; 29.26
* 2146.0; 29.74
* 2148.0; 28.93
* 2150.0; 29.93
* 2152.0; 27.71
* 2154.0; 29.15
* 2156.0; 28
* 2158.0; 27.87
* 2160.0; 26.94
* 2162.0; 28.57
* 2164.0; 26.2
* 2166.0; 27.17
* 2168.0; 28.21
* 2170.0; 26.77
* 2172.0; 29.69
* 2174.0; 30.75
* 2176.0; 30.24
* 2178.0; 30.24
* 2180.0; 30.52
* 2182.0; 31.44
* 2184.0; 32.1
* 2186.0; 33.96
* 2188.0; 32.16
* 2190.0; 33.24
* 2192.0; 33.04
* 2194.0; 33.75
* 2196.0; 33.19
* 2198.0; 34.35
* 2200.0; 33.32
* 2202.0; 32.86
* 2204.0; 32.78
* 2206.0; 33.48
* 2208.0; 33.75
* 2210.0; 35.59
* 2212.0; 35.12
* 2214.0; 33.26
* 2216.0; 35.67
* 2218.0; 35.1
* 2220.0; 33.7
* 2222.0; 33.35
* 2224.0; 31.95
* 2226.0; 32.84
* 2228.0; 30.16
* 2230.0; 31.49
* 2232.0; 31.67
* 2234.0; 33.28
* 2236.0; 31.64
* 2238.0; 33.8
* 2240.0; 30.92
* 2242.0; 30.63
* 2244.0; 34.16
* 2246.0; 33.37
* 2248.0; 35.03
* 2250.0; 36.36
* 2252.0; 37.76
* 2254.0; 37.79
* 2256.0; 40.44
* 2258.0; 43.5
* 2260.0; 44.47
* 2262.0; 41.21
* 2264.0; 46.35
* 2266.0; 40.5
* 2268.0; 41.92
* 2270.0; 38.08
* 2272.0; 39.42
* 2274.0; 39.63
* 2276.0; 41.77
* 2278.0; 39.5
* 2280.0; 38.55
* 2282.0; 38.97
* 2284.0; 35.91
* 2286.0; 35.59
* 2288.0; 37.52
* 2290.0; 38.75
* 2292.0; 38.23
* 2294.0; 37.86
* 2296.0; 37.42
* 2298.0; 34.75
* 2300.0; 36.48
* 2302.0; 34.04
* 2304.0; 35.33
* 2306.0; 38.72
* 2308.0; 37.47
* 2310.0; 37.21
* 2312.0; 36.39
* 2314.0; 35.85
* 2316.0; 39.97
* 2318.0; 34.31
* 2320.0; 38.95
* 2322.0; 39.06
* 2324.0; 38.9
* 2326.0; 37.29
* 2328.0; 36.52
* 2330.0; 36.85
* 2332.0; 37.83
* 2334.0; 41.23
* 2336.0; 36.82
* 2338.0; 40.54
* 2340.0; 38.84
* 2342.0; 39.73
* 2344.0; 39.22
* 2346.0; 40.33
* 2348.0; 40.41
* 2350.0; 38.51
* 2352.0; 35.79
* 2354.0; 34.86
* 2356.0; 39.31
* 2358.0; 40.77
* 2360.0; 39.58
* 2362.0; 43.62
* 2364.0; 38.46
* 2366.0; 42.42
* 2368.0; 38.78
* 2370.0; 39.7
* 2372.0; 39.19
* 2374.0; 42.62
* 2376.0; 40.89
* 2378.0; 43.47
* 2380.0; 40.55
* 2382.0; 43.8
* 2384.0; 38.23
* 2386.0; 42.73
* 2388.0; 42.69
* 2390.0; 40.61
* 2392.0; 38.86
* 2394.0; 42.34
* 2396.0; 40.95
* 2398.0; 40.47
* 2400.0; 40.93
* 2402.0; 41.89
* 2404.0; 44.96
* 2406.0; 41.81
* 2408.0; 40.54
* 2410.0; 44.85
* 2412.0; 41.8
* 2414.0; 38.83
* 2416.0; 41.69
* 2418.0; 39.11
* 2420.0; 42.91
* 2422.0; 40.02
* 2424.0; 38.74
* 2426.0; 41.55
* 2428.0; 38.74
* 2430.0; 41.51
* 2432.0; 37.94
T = -4.6 ch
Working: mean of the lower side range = 29.5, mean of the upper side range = 38.3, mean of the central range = 36.7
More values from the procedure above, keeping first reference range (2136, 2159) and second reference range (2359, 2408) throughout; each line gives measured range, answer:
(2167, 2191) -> 0.5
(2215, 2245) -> 1.1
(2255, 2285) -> -4.1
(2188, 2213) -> -0.9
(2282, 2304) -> 0.1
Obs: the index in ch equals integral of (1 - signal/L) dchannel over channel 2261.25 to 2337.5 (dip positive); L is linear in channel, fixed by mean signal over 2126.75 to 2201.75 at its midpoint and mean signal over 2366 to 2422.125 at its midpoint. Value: -2.9 ch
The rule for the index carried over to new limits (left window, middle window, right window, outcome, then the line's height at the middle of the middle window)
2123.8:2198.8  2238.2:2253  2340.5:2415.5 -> 0.16 ch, 34.4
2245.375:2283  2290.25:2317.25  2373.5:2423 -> 2.25 ch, 40.3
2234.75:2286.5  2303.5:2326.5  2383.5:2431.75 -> 0.96 ch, 39.1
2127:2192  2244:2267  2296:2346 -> -3.23 ch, 34.6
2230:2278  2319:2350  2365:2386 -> 0.79 ch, 39.8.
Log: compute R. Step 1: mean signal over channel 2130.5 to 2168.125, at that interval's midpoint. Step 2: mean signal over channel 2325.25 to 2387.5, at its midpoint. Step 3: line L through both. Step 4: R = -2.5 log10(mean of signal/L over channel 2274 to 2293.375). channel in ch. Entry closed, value -0.07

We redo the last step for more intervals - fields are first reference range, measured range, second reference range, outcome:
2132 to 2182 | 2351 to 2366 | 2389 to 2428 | -0.01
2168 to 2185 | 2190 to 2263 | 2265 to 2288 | 0.00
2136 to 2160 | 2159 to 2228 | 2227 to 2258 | 0.00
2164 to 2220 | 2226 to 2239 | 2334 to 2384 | 0.07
